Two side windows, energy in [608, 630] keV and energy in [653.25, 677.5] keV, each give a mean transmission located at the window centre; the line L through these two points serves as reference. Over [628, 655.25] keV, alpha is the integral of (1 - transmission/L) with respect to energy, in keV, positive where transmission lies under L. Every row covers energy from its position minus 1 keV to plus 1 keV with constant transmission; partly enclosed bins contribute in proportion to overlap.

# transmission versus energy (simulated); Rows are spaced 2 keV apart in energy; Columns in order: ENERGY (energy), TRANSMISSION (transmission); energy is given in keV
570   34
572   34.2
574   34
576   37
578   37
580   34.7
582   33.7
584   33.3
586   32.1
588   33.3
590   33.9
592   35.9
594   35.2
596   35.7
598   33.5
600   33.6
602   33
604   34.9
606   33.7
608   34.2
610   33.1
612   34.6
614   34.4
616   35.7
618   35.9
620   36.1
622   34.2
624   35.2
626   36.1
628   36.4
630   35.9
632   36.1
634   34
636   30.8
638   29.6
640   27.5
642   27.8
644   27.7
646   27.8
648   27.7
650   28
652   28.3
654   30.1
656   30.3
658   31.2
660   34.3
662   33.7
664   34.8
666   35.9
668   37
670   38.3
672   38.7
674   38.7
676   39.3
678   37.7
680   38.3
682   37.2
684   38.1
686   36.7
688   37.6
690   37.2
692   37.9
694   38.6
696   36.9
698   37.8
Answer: 3.8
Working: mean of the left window 35.2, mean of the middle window 30.3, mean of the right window 35.3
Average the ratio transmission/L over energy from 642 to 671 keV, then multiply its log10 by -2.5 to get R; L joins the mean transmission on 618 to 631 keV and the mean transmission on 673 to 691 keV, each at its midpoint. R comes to 0.167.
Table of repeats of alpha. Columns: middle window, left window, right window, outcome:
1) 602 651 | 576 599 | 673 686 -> 4.3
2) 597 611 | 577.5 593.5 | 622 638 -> 0.3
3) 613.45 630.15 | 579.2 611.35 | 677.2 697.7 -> -0.2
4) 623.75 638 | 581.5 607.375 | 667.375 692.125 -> 0.4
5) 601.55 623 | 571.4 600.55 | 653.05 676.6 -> 0.1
